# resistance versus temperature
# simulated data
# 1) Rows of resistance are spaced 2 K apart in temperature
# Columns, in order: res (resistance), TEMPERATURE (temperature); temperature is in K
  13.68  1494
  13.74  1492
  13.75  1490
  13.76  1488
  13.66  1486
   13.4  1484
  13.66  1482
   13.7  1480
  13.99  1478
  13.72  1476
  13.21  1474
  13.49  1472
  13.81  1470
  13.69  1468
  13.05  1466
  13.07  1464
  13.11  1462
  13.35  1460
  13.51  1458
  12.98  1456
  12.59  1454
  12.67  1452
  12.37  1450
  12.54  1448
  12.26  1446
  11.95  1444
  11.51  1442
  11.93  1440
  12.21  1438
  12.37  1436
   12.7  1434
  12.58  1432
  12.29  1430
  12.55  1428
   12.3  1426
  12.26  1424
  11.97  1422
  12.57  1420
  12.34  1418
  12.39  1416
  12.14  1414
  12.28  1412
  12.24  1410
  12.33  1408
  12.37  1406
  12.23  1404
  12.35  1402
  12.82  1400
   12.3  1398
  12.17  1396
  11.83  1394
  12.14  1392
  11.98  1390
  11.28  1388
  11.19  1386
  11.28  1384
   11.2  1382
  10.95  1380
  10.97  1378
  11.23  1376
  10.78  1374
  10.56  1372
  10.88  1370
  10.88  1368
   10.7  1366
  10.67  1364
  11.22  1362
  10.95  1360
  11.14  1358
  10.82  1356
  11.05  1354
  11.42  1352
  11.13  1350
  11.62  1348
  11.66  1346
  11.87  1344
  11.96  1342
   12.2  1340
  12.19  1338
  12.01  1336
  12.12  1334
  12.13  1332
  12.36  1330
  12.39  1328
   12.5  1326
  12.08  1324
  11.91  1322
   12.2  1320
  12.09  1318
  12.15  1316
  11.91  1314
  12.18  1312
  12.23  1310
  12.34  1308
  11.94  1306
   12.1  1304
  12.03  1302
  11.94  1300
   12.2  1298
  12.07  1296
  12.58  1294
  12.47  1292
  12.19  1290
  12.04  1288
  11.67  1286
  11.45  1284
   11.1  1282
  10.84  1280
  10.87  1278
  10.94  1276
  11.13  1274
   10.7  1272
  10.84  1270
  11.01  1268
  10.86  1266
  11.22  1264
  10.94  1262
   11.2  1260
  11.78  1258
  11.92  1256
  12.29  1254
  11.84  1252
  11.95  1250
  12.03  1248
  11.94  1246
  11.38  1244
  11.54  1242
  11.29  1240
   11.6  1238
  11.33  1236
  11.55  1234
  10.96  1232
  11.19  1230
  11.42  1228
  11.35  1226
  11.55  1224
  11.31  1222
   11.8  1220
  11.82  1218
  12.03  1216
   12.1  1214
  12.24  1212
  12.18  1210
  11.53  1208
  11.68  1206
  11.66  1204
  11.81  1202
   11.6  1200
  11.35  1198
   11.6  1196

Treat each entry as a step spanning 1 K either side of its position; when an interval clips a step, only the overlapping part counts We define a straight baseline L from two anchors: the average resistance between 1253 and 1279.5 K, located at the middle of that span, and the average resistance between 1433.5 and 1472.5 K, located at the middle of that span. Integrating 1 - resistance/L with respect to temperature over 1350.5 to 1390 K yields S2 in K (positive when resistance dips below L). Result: 3.4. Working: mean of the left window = 11.2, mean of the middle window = 11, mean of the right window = 12.7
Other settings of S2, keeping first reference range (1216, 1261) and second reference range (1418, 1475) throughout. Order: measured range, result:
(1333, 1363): 1.5 K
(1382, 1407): 0.9 K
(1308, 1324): -0.1 K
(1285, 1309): -0.5 K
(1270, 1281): 0.8 K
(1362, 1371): 1.0 K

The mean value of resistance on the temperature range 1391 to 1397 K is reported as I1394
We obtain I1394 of 12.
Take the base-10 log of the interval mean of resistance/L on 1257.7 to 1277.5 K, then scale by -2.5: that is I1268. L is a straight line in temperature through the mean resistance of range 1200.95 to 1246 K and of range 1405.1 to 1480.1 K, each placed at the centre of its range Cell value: 0.08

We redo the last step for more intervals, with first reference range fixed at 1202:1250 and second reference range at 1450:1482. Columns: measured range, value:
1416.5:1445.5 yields 0.07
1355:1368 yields 0.15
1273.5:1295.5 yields 0.04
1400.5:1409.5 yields 0.05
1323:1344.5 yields 0.02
